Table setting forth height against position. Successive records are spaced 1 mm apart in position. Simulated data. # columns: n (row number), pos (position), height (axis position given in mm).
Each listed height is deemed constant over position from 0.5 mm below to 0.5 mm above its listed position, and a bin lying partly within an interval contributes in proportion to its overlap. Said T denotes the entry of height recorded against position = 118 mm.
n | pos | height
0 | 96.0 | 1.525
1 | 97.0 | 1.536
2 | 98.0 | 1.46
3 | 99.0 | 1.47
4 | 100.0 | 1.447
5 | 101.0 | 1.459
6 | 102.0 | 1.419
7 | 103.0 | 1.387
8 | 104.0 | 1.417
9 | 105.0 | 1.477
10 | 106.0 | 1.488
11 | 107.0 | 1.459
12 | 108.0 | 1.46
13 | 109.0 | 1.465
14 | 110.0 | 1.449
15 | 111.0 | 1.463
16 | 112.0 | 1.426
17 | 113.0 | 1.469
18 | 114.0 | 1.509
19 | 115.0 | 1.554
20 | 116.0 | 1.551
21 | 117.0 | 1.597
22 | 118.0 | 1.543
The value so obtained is 1.543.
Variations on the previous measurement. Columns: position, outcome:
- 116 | 1.551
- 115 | 1.554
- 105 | 1.477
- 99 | 1.47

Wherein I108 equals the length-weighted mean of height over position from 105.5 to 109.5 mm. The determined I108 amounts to 1.47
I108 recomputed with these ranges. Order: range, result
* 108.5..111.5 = 1.46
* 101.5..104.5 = 1.41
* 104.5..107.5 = 1.47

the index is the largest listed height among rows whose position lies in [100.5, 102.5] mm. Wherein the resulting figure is 1.459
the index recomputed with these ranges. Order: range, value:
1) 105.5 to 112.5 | 1.488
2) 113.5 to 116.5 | 1.554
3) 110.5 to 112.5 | 1.463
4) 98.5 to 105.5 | 1.477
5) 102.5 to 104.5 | 1.417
